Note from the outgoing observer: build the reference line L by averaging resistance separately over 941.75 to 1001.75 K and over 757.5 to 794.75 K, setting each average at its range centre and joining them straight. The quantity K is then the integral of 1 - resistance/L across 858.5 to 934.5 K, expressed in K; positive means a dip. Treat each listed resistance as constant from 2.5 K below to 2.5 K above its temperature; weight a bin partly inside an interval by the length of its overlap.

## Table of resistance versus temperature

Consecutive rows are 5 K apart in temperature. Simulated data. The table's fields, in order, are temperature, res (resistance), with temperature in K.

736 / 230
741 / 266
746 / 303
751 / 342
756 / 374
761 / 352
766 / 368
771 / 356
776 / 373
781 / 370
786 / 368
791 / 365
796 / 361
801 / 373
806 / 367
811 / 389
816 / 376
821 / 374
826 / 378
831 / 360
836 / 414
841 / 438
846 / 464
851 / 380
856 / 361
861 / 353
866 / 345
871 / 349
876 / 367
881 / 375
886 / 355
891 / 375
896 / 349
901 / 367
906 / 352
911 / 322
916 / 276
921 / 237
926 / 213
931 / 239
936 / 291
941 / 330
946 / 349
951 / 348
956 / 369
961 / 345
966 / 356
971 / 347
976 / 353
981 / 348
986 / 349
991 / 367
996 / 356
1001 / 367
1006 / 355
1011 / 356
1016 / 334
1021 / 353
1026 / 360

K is 7.10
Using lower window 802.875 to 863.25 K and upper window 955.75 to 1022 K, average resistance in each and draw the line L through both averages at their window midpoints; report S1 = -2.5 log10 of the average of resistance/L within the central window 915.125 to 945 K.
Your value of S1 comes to 0.339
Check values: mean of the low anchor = 388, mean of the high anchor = 353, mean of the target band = 268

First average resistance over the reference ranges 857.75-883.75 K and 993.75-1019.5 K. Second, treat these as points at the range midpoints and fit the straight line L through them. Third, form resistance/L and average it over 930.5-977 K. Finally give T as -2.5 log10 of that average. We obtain 0.060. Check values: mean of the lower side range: 358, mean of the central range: 336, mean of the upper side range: 354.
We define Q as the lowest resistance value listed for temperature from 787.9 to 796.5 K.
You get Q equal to 361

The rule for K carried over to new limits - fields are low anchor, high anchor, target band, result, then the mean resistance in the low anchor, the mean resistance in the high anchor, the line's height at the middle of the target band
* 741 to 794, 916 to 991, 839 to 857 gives -4.0 K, 353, 320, 338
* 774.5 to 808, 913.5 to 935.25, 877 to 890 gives -3.8 K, 368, 245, 283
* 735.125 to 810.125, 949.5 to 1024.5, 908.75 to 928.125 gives 4.9 K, 348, 354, 352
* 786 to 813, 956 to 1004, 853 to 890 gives 0.5 K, 370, 355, 364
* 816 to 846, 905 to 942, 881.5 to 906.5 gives -3.6 K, 397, 278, 316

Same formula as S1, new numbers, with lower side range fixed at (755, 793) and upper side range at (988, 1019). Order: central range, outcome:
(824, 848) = -0.13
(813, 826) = -0.04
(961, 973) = 0.02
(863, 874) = 0.04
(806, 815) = -0.05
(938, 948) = 0.07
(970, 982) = 0.02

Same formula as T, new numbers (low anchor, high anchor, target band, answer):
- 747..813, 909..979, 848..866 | -0.08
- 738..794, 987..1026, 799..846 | -0.12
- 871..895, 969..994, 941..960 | 0.02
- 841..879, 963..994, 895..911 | 0.05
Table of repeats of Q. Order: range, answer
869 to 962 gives 213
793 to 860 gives 360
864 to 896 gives 345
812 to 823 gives 374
